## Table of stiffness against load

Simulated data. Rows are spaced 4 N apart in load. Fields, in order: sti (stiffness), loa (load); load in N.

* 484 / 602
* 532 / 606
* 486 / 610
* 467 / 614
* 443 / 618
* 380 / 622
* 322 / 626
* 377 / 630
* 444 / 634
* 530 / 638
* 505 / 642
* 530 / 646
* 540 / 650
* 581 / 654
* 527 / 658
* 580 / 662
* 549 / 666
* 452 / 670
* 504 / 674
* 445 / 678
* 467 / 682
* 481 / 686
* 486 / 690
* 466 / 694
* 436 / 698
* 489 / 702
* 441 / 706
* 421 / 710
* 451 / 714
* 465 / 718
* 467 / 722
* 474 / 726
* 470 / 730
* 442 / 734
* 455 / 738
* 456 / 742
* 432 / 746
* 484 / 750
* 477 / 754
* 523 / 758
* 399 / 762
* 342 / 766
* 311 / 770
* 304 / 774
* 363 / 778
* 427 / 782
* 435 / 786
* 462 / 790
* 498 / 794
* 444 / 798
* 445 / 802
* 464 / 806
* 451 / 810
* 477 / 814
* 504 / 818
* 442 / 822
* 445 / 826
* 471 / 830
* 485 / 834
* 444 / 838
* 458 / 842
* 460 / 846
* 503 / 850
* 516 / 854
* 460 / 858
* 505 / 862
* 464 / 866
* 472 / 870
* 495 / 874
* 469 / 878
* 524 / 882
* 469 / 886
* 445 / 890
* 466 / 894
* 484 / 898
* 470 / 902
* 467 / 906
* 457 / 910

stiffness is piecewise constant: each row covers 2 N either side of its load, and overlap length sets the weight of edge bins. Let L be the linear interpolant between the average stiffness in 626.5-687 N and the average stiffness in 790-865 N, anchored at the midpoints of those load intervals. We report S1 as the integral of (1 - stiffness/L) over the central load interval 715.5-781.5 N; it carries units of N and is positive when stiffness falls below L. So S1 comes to 7.3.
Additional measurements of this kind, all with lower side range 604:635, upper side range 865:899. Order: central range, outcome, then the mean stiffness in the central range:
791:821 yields -0.3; 468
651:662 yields -3.0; 557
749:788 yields 4.5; 405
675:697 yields -1.3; 469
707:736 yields -0.4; 455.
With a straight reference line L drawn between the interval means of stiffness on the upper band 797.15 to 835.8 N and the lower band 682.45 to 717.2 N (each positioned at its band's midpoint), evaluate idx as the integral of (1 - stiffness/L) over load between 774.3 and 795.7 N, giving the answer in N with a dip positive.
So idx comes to 1.7 N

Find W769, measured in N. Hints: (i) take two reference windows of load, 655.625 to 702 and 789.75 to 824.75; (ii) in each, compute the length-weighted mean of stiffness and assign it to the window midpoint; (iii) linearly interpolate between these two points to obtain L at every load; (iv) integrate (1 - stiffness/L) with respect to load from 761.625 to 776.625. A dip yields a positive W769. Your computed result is 4.4 N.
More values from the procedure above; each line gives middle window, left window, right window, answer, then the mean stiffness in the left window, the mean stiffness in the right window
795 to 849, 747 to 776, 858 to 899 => -2.28 N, 407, 478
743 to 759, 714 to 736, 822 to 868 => -0.35 N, 462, 472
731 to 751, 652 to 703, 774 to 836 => 0.86 N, 497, 449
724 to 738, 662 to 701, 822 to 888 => 0.56 N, 482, 476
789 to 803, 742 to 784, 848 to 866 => -0.82 N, 409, 492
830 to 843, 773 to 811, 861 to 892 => -0.20 N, 432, 480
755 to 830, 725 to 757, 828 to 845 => 5.19 N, 463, 464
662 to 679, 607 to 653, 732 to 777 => -2.02 N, 461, 419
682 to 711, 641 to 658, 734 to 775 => 1.51 N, 540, 422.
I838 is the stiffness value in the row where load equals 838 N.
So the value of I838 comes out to 444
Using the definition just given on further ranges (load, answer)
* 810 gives 451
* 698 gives 436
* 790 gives 462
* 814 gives 477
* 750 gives 484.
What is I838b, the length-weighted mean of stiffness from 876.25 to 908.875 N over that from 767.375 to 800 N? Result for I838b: 1.17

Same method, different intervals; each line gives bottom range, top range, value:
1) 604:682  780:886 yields 0.97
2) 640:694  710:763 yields 0.90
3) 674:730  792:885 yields 1.02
